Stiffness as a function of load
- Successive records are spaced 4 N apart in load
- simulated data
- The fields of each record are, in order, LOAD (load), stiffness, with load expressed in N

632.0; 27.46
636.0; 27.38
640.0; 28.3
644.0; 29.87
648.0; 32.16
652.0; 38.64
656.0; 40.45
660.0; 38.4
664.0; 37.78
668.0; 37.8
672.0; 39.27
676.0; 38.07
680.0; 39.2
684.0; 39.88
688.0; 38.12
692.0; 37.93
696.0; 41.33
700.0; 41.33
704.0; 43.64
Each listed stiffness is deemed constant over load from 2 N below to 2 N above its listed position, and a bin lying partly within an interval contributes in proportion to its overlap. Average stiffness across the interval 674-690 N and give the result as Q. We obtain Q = 38.8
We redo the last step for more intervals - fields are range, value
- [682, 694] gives 38.6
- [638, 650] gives 30.1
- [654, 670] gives 38.6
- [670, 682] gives 38.8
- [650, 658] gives 39.5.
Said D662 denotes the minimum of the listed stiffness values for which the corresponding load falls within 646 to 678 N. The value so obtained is 32.16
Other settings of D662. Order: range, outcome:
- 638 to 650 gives 28.3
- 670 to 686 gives 38.07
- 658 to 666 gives 37.78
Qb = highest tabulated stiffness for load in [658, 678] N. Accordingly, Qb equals 39.27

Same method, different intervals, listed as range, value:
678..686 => 39.88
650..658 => 40.45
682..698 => 41.33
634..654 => 38.64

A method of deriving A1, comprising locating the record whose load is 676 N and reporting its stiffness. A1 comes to 38.07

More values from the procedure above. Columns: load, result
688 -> 38.12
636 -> 27.38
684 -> 39.88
